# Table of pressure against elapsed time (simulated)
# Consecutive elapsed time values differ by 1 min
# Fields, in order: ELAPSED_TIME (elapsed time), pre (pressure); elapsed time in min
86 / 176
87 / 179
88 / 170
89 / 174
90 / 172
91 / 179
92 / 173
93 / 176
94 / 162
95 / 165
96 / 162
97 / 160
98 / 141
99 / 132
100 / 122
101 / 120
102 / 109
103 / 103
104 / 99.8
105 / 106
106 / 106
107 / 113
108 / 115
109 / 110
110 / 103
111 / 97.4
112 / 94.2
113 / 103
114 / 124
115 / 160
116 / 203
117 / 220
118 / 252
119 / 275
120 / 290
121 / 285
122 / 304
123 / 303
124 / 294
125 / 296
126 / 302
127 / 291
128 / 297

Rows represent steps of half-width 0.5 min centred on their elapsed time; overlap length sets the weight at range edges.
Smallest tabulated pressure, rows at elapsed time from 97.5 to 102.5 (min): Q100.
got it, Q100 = 109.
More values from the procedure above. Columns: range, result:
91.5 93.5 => 173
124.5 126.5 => 296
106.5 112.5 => 94.2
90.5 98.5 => 141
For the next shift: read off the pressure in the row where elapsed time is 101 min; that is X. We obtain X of 120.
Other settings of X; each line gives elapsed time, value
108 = 115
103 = 103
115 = 160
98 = 141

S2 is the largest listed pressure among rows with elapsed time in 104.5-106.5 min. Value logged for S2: 106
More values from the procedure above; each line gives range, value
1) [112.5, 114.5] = 124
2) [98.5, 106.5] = 132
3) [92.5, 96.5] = 176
